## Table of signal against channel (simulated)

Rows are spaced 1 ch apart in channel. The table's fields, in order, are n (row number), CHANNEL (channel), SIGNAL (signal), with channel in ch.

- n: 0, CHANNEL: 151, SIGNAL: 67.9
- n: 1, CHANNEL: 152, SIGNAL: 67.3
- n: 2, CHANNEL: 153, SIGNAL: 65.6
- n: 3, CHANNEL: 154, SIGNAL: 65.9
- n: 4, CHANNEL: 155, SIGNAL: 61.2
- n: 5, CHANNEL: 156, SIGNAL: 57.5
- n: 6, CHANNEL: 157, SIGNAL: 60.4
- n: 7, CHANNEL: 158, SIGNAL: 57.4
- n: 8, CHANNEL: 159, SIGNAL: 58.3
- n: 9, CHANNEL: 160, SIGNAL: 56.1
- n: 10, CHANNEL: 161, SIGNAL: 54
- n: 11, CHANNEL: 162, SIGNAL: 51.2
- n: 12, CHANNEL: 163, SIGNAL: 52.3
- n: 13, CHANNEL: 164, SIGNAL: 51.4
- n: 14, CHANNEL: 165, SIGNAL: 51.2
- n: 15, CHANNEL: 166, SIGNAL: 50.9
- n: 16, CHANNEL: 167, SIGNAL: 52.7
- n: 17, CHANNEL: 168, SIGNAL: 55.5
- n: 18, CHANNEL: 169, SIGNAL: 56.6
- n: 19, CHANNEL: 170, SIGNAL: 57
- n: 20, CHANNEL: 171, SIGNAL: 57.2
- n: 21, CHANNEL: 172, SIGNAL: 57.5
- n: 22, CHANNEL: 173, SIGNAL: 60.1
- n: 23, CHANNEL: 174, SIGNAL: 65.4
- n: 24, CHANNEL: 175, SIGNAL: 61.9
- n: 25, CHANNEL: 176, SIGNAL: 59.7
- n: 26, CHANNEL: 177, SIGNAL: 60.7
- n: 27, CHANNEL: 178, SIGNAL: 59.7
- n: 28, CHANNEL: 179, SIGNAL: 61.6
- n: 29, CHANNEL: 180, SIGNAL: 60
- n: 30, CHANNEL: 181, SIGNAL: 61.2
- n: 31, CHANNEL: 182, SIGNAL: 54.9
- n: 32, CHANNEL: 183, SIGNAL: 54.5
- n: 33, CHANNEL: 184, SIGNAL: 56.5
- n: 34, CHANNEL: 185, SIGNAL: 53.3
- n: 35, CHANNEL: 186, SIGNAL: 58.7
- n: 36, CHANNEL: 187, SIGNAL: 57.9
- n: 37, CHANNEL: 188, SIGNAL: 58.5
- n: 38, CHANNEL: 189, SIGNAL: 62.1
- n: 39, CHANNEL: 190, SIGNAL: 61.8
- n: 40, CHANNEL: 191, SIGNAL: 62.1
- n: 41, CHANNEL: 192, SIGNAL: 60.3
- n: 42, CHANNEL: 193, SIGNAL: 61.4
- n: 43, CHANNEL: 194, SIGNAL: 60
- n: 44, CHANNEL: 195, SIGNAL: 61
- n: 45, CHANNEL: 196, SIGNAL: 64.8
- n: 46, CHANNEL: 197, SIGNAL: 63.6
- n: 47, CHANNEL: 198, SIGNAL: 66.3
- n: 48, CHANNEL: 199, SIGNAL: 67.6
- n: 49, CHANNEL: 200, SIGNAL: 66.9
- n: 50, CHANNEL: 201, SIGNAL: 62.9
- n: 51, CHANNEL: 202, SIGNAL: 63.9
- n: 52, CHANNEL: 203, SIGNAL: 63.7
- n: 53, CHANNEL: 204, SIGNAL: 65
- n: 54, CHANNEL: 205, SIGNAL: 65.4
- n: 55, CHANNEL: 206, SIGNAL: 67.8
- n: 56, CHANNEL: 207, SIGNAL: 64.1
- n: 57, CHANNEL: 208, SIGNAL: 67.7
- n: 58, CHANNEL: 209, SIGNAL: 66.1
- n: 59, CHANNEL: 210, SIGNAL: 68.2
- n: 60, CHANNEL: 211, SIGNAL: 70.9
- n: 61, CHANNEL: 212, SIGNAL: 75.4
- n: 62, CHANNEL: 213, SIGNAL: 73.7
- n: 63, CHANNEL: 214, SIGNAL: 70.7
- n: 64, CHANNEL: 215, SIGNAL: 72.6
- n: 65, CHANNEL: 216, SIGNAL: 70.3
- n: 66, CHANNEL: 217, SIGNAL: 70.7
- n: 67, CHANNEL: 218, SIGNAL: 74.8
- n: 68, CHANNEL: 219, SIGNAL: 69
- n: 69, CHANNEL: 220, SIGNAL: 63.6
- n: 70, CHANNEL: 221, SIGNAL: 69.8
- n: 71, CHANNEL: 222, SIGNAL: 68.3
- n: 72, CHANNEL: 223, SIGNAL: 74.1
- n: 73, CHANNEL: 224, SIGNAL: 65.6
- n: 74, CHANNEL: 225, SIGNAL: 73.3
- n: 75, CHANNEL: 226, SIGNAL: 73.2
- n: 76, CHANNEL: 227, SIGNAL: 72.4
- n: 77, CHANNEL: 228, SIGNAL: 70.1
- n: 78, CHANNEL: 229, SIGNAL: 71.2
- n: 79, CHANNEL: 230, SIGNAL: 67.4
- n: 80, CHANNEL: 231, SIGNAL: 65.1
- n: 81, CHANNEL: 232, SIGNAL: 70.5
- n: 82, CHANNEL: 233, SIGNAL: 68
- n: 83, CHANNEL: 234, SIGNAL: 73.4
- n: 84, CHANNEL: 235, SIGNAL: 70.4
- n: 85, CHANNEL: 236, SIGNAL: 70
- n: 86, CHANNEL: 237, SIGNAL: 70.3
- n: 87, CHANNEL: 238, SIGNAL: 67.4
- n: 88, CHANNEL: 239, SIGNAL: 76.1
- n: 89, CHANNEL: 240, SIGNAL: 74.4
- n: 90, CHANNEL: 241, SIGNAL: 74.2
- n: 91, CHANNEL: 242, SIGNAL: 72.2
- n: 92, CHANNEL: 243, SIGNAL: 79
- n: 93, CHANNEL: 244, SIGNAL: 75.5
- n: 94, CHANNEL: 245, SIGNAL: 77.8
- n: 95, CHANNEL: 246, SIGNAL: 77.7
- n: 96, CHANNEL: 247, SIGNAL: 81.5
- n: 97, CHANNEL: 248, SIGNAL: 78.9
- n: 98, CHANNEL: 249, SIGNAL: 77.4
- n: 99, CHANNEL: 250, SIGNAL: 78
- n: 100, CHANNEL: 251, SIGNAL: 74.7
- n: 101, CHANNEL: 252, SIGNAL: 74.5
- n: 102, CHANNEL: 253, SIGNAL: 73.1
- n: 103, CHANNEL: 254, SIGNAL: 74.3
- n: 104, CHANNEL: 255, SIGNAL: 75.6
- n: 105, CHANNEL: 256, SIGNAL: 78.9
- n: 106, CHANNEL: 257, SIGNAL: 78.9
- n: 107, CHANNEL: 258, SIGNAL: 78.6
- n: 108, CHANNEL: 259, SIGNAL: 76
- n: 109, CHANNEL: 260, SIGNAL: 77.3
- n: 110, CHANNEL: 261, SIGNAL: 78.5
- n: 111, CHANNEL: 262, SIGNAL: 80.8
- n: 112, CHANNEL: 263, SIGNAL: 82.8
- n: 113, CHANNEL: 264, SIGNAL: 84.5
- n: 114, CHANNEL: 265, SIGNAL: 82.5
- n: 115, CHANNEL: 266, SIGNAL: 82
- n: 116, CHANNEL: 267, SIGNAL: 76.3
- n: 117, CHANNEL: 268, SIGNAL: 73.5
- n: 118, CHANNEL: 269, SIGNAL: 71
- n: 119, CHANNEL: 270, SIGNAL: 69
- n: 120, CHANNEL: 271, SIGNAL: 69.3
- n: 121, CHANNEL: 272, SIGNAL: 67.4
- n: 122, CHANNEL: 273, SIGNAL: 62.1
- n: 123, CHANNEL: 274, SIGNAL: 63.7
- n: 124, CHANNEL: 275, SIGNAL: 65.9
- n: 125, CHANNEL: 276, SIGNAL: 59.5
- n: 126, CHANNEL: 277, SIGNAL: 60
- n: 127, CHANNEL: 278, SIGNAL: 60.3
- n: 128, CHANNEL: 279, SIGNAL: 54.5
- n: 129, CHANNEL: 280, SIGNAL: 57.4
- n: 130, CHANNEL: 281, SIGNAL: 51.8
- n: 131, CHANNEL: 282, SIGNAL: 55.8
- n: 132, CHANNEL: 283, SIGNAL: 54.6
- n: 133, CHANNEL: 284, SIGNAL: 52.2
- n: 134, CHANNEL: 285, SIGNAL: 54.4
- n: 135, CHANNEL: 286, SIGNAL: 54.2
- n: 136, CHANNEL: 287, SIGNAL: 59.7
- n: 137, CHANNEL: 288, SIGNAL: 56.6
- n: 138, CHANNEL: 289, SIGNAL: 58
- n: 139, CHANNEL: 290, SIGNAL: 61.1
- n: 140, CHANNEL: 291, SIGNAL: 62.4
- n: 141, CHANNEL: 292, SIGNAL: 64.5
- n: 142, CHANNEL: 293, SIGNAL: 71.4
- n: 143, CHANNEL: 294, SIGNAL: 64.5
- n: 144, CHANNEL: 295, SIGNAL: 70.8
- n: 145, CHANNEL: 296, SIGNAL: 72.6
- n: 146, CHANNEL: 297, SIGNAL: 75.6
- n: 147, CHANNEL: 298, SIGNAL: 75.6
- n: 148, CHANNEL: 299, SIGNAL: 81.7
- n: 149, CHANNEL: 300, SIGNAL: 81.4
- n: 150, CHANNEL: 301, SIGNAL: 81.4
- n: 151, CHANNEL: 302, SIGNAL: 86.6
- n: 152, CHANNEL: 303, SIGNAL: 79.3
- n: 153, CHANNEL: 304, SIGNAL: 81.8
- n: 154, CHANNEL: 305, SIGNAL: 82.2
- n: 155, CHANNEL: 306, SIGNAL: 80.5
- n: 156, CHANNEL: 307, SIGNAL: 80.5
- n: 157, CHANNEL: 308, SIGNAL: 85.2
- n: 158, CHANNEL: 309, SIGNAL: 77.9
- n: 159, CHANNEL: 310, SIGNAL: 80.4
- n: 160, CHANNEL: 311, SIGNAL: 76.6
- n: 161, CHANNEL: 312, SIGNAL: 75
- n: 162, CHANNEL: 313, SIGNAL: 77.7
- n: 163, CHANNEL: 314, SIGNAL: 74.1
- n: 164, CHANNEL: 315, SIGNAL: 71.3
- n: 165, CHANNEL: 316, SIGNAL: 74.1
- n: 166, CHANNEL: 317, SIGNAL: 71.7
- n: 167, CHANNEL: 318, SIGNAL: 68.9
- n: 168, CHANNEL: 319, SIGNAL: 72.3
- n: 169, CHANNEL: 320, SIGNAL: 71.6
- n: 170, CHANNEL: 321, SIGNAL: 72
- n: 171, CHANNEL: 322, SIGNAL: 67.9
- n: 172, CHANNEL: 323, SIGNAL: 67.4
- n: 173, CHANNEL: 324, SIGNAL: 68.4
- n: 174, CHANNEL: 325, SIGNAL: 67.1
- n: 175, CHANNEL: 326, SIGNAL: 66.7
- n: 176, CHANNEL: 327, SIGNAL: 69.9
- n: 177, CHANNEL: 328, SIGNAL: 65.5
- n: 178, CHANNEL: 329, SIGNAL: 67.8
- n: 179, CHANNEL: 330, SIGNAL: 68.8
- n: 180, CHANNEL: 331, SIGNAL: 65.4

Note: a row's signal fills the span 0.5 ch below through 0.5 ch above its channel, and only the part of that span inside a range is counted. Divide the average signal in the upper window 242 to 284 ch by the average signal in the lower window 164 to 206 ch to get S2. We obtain 1.2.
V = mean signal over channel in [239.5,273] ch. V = 76.3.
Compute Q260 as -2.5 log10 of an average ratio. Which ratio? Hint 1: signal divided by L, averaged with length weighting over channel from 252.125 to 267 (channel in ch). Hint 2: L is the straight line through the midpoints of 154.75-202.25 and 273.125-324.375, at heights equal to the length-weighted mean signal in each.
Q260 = -0.19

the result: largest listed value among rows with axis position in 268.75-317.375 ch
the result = 86.6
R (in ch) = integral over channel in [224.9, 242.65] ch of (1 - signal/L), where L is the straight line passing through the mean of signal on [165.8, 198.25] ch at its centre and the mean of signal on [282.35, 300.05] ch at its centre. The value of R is -2.7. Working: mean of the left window 59.3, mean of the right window 64.6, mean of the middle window 71.1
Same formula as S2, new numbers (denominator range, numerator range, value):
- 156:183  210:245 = 1.25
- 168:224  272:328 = 1.08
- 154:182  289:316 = 1.31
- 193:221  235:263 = 1.13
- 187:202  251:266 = 1.25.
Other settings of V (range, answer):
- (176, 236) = 65.7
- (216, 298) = 70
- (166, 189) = 58.2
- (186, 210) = 63.5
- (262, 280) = 69.6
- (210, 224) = 70.8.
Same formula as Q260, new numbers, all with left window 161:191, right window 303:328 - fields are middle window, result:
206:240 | -0.12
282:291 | 0.24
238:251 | -0.17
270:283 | 0.14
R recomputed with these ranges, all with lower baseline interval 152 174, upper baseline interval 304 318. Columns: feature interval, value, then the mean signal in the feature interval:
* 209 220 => -1.18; 71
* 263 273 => -0.47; 74.8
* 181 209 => -0.22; 62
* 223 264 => -3.82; 74.5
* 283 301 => 2.17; 65.8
